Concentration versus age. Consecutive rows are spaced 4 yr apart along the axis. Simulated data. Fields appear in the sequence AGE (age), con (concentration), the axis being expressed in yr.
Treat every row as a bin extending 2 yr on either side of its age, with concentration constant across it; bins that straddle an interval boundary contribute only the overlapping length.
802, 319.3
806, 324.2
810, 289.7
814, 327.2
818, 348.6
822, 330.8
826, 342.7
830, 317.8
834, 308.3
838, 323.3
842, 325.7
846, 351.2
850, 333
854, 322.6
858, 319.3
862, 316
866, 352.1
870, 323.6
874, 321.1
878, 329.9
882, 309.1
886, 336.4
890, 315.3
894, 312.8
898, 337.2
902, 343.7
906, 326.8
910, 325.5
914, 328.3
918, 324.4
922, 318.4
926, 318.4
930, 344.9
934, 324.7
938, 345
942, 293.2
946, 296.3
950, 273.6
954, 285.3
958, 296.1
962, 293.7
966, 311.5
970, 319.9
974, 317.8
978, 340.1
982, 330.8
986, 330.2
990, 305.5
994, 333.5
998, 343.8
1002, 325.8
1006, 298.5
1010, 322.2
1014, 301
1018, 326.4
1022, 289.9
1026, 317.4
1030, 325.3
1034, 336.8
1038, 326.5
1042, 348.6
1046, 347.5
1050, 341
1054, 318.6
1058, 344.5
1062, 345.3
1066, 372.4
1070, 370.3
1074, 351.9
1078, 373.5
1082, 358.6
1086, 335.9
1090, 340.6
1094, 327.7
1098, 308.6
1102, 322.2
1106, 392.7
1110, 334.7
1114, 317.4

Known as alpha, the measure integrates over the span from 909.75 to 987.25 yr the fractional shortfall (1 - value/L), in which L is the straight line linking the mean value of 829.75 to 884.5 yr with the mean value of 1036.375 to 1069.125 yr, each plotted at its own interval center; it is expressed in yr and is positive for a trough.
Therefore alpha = 4.3 yr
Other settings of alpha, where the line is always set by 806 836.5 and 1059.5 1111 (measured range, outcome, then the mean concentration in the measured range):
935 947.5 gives 0.82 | 313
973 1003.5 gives 0.98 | 329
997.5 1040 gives 2.99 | 319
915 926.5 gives 0.41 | 321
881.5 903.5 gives 0.27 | 326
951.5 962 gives 1.44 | 290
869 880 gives 0.13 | 325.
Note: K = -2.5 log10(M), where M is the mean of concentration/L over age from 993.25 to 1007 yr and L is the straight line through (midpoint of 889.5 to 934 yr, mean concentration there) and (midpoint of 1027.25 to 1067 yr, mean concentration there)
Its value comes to 0.03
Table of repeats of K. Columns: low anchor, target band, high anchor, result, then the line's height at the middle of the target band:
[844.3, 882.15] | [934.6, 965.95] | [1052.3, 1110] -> 0.12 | 336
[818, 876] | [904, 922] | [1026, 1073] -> 0.03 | 333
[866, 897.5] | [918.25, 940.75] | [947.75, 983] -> -0.05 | 314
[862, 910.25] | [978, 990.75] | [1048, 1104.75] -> 0.03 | 336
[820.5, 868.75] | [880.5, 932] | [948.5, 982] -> -0.03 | 317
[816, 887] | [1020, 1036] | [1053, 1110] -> 0.08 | 343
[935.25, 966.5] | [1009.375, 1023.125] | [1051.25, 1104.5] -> 0.04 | 322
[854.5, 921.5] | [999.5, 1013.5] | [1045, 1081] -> 0.09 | 344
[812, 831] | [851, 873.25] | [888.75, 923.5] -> 0.01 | 330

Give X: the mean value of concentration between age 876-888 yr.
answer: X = 325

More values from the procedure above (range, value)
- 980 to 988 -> 330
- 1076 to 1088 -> 356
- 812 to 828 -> 337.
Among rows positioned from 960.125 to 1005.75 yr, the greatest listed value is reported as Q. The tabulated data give 343.8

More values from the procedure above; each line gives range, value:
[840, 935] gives 352.1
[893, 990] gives 345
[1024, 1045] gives 348.6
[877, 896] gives 336.4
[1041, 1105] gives 373.5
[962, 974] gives 319.9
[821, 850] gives 351.2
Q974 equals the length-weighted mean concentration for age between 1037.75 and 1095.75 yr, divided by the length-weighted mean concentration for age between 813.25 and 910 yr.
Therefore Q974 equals 1.1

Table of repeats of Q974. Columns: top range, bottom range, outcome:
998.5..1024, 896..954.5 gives 0.98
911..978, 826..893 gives 0.96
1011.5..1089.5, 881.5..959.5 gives 1.06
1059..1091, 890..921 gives 1.09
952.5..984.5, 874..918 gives 0.96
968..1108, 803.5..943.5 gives 1.02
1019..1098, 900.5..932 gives 1.03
